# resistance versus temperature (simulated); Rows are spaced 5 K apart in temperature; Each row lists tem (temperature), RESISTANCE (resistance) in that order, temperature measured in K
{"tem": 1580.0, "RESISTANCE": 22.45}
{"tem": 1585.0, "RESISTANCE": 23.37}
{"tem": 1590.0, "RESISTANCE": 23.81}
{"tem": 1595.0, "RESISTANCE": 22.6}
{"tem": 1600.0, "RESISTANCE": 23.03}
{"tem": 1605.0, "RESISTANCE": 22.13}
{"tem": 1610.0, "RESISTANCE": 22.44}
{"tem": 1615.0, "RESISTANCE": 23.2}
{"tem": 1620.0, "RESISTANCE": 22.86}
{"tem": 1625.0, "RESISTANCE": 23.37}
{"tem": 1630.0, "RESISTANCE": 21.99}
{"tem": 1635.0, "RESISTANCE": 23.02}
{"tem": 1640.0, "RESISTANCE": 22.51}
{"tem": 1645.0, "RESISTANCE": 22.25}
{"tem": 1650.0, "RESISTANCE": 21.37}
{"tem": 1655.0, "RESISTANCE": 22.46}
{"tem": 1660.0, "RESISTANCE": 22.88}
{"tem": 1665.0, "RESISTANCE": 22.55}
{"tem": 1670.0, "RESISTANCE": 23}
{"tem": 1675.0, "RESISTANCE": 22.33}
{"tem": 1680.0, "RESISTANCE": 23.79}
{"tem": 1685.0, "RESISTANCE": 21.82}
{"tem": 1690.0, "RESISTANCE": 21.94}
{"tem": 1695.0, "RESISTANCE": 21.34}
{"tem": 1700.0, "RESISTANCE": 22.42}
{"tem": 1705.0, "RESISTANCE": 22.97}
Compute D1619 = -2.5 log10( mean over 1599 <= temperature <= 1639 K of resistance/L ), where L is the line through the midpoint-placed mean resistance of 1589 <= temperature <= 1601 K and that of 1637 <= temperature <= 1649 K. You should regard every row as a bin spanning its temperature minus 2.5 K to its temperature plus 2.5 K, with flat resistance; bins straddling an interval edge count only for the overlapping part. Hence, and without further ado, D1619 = 0.00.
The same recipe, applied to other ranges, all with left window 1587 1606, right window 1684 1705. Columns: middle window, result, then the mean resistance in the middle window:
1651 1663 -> -0.01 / 22.5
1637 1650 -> 0.01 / 22.2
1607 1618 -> 0.00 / 22.8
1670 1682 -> -0.04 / 23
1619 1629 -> -0.01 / 23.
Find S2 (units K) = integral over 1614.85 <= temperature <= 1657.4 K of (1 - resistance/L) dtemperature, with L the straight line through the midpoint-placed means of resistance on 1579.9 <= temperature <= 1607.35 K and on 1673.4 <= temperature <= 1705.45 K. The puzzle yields 0.3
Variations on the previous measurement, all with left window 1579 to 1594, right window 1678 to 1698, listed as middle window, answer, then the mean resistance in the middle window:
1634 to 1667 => 0.24 K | 22.4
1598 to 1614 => 0.31 K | 22.6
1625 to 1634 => 0.10 K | 22.5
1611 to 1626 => -0.10 K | 23.1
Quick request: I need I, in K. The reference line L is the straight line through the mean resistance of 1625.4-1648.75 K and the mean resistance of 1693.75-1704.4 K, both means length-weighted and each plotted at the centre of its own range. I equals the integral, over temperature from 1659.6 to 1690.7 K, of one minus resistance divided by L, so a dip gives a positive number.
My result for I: -0.5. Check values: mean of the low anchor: 22.5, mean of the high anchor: 22.1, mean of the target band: 22.6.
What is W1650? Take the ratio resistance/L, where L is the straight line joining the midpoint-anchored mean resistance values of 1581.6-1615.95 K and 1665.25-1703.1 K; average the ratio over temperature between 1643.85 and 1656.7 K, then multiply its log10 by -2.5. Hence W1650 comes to 0.03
